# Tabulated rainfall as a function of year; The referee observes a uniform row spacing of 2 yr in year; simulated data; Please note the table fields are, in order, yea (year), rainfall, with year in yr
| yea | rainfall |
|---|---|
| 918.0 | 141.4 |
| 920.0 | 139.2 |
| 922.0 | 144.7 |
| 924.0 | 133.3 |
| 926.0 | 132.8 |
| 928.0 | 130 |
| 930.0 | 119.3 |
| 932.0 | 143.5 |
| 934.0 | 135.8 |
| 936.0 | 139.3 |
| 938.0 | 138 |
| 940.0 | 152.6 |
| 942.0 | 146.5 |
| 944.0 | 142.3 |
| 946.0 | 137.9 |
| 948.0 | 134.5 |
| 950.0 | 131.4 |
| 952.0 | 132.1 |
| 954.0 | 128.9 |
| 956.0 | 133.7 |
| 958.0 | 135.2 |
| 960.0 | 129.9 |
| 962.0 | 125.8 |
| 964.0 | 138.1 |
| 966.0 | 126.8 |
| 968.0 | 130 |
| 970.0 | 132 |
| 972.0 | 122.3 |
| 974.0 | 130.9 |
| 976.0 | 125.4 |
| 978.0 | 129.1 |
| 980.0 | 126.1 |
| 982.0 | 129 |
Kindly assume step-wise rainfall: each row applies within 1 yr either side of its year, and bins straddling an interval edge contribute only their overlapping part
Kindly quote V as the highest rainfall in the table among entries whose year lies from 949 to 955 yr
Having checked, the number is 132.1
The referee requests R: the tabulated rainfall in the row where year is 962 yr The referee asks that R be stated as 125.8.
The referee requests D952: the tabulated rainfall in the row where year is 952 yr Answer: 132.1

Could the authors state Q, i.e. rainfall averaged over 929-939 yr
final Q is 135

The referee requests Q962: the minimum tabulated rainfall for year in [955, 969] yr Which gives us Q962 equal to 125.8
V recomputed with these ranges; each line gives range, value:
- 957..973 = 138.1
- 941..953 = 146.5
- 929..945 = 152.6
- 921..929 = 144.7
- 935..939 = 139.3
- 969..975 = 132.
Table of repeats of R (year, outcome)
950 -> 131.4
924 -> 133.3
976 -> 125.4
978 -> 129.1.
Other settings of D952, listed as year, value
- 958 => 135.2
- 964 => 138.1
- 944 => 142.3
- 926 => 132.8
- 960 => 129.9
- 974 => 130.9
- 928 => 130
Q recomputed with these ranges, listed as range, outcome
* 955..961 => 133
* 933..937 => 138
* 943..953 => 136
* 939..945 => 147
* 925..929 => 131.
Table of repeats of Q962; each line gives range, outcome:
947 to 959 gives 128.9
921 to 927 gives 132.8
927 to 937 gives 119.3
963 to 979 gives 122.3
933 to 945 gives 135.8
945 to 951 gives 131.4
